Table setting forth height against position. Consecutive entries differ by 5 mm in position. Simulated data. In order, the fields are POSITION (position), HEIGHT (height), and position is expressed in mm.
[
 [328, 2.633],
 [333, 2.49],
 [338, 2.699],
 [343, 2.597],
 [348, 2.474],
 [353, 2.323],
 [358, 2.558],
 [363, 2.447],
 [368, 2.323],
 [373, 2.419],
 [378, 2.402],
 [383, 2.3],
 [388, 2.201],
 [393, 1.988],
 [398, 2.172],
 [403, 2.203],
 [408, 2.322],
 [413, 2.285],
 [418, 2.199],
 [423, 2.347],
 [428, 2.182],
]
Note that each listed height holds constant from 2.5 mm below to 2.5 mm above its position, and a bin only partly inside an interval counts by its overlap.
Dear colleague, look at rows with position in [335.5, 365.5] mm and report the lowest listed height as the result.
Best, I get 2.323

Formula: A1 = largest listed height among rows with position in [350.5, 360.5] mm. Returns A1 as 2.558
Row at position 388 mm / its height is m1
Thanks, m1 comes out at 2.201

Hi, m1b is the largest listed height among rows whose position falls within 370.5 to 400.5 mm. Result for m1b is 2.419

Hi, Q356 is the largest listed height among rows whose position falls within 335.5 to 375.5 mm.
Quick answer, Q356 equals 2.699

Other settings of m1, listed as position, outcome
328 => 2.633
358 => 2.558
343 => 2.597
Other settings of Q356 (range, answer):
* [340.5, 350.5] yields 2.597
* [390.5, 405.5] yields 2.203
